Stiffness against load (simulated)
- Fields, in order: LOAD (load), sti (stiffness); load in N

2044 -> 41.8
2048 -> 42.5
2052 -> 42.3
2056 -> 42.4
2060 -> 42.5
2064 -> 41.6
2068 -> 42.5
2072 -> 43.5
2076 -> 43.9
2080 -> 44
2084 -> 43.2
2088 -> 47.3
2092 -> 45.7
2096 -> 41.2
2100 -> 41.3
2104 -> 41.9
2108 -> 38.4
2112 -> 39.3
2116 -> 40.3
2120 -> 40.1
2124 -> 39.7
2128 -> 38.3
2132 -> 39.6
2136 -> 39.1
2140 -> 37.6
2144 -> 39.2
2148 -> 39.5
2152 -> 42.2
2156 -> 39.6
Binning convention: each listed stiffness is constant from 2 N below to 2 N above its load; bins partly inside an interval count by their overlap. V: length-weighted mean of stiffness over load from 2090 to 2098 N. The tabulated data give 43.5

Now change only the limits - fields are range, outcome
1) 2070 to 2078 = 43.7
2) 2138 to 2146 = 38.4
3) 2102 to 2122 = 40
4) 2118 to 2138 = 39.4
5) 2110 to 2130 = 39.5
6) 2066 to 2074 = 43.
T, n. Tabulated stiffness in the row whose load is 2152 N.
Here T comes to 42.2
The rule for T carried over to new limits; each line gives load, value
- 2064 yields 41.6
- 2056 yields 42.4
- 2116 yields 40.3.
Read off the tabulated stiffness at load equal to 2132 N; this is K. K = 39.6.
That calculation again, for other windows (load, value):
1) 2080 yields 44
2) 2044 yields 41.8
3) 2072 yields 43.5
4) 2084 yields 43.2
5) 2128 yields 38.3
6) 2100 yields 41.3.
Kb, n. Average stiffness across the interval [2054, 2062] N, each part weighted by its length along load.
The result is 42.5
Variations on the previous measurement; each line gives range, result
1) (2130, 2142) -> 38.8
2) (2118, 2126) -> 39.9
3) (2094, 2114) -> 40.4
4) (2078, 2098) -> 44.3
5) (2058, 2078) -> 42.8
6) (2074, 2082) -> 44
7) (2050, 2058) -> 42.3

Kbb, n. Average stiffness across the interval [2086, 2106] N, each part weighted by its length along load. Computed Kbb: 43.5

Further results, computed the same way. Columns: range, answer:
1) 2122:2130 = 39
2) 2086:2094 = 46.5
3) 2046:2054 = 42.4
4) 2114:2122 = 40.2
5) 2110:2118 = 39.8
